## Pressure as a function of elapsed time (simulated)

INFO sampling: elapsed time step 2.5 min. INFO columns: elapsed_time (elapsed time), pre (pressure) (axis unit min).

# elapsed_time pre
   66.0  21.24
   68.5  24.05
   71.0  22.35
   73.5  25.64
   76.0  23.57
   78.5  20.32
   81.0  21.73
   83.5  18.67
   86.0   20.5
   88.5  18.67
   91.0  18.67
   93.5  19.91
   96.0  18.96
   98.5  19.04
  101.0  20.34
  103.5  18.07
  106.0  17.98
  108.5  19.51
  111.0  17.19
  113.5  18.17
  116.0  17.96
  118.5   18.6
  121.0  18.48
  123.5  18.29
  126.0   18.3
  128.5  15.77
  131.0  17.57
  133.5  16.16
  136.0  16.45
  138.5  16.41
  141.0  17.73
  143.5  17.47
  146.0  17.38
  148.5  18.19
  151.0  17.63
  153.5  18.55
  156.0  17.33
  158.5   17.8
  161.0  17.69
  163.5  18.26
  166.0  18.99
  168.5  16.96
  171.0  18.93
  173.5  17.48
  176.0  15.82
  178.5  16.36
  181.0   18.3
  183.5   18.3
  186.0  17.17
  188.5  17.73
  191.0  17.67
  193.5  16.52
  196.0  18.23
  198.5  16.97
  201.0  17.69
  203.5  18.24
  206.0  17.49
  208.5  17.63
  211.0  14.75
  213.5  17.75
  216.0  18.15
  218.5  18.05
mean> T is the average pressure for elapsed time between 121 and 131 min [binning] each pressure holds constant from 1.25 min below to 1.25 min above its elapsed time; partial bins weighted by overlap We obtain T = 17.6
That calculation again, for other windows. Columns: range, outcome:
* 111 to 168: 17.7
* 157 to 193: 17.6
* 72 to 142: 18.9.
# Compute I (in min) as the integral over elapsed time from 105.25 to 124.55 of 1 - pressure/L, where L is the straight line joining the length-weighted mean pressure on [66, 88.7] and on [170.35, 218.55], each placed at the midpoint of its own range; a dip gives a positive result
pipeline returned 2.0 min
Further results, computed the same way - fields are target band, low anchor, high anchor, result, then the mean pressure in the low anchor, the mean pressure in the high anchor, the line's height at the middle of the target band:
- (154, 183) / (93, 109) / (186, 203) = 0.4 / 19.1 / 17.5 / 17.9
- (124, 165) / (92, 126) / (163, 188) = 1.5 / 18.6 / 17.6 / 18.1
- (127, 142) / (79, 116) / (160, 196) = 1.4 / 19.1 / 17.6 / 18.4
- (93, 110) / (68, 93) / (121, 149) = 0.6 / 21.3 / 17.3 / 19.7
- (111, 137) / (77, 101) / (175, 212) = 1.8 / 19.7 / 17.3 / 18.9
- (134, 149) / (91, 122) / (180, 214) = 0.9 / 18.7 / 17.4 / 18.2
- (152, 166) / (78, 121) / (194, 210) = 0.1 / 19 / 17.6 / 18.2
